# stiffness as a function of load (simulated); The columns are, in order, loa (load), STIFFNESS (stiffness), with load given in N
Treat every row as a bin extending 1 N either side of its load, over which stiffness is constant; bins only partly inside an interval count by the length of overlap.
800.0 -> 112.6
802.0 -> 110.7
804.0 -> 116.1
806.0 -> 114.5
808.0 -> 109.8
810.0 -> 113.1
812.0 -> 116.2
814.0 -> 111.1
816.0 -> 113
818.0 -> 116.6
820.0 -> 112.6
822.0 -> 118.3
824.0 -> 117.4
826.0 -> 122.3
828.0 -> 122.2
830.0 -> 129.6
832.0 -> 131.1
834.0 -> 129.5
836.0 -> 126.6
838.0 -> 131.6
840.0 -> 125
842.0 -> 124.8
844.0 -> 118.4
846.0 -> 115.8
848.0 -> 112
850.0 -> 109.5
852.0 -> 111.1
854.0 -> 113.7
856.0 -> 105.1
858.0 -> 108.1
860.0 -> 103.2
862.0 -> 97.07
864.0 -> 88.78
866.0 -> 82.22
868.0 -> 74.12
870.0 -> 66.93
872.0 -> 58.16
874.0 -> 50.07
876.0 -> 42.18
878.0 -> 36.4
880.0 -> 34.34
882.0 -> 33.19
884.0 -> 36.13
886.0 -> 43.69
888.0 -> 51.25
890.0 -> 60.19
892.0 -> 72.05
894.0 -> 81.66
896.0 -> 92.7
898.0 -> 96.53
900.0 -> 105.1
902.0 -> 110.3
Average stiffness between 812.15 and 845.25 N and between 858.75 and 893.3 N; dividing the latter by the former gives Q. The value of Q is 0.50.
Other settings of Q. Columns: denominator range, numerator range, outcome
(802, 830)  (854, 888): 0.58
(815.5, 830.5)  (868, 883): 0.40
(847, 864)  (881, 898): 0.57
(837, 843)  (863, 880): 0.48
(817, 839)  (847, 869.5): 0.81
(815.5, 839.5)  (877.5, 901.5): 0.52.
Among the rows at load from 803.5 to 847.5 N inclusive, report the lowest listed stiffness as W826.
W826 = 109.8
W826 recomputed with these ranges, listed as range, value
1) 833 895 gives 33.19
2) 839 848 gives 112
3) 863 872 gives 58.16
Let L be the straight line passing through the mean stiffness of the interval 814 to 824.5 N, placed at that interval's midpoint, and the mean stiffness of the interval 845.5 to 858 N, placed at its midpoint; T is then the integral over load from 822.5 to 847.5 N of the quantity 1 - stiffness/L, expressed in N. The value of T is -2.5 N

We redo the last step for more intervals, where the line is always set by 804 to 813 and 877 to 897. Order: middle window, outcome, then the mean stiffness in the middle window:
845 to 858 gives -4.8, 111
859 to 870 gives -2.4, 87.1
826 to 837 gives -3.6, 127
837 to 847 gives -3.9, 123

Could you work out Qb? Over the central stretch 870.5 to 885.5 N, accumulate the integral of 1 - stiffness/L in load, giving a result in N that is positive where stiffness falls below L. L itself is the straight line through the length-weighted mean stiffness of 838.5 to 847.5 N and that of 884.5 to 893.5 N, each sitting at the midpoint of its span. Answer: 6.28 N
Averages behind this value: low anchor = 121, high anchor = 57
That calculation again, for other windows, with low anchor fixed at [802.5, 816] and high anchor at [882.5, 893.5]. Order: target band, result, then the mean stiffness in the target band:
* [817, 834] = -3.6 N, 122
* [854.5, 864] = -3.4 N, 102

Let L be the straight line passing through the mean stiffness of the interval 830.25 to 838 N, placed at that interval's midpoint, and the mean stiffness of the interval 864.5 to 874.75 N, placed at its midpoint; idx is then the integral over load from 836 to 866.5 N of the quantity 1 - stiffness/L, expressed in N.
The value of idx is -3.6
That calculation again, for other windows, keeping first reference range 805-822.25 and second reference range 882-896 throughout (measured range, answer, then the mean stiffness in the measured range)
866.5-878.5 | 2.44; 56.6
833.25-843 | -3.24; 127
